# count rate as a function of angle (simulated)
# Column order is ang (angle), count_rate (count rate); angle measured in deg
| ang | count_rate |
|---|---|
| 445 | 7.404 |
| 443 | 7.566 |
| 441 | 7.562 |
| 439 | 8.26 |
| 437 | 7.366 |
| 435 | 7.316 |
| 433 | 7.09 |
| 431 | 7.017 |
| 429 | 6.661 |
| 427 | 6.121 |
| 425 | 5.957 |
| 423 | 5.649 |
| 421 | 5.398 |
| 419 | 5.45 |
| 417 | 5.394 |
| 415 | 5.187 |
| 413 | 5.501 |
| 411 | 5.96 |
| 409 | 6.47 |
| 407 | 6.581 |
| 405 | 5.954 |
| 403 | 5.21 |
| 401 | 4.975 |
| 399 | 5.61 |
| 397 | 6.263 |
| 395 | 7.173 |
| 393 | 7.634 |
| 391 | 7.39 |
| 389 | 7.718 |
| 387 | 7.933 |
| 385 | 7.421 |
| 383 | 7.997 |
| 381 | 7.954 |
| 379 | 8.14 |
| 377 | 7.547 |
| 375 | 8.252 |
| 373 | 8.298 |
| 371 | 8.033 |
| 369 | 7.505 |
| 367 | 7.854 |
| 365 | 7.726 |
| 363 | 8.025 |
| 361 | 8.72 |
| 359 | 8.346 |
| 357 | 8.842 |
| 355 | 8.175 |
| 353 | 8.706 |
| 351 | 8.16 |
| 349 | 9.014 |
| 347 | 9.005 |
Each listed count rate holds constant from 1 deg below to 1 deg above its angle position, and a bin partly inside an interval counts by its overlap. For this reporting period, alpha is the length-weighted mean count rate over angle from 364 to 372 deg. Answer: 7.78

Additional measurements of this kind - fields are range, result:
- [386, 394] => 7.67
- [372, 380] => 8.06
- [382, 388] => 7.78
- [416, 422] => 5.41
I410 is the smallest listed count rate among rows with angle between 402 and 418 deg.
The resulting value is 5.187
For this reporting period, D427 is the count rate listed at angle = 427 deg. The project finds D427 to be 6.121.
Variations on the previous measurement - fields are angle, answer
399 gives 5.61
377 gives 7.547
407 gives 6.581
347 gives 9.005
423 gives 5.649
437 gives 7.366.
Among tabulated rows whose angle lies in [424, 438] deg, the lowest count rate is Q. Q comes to 5.957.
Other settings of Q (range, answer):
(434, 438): 7.316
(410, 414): 5.501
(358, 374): 7.505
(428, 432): 6.661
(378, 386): 7.421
